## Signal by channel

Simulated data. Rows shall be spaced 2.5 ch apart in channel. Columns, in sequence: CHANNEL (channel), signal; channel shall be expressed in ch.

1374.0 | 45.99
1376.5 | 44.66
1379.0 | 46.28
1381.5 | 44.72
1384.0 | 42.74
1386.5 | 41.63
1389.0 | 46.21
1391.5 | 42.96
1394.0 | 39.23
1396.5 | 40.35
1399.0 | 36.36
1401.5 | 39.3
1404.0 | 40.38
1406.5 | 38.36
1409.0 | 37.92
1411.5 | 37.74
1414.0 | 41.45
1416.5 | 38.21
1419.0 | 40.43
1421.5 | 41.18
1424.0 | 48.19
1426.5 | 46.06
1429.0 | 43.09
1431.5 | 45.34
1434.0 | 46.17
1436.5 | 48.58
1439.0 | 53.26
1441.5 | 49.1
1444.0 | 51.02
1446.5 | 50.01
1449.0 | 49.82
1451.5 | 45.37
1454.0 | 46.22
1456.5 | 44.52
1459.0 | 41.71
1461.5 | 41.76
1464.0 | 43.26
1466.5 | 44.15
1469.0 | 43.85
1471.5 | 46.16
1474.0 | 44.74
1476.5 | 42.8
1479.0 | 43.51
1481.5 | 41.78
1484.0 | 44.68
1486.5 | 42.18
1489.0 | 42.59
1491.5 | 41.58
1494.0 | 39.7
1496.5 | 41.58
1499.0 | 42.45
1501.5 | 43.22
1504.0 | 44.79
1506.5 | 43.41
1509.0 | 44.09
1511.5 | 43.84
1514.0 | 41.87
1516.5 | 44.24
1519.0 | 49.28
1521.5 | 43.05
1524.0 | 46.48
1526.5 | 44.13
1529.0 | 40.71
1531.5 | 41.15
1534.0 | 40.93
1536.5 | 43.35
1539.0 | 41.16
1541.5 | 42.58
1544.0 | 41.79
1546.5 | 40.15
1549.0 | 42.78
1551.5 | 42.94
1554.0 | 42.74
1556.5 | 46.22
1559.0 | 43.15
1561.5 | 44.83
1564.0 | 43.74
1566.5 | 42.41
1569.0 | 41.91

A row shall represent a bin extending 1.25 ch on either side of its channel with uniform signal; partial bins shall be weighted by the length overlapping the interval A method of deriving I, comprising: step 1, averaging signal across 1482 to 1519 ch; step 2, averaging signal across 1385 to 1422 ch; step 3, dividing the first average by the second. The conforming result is 1.07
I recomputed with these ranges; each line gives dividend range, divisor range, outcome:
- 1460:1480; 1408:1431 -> 1.05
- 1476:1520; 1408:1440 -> 0.99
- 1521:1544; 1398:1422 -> 1.09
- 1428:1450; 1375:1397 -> 1.12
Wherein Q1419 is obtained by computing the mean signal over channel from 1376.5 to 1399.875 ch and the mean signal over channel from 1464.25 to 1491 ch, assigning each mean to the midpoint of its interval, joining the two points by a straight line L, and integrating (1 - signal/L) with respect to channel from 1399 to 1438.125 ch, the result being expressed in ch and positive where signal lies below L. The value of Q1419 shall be 0.7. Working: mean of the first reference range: 42.5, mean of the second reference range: 43.6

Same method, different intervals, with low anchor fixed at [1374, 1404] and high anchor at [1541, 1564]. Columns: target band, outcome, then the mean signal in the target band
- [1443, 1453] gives -1.5 ch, 48.9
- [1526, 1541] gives 0.4 ch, 41.8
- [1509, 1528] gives -0.7 ch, 44.6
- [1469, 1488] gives -0.4 ch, 43.7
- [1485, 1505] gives 0.3 ch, 42.3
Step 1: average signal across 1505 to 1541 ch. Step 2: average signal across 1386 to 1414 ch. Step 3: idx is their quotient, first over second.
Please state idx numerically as 1.08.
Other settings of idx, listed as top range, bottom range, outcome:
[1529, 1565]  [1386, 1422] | 1.06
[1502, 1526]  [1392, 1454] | 1.02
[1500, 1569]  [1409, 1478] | 0.97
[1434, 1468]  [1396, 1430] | 1.15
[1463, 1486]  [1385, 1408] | 1.08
